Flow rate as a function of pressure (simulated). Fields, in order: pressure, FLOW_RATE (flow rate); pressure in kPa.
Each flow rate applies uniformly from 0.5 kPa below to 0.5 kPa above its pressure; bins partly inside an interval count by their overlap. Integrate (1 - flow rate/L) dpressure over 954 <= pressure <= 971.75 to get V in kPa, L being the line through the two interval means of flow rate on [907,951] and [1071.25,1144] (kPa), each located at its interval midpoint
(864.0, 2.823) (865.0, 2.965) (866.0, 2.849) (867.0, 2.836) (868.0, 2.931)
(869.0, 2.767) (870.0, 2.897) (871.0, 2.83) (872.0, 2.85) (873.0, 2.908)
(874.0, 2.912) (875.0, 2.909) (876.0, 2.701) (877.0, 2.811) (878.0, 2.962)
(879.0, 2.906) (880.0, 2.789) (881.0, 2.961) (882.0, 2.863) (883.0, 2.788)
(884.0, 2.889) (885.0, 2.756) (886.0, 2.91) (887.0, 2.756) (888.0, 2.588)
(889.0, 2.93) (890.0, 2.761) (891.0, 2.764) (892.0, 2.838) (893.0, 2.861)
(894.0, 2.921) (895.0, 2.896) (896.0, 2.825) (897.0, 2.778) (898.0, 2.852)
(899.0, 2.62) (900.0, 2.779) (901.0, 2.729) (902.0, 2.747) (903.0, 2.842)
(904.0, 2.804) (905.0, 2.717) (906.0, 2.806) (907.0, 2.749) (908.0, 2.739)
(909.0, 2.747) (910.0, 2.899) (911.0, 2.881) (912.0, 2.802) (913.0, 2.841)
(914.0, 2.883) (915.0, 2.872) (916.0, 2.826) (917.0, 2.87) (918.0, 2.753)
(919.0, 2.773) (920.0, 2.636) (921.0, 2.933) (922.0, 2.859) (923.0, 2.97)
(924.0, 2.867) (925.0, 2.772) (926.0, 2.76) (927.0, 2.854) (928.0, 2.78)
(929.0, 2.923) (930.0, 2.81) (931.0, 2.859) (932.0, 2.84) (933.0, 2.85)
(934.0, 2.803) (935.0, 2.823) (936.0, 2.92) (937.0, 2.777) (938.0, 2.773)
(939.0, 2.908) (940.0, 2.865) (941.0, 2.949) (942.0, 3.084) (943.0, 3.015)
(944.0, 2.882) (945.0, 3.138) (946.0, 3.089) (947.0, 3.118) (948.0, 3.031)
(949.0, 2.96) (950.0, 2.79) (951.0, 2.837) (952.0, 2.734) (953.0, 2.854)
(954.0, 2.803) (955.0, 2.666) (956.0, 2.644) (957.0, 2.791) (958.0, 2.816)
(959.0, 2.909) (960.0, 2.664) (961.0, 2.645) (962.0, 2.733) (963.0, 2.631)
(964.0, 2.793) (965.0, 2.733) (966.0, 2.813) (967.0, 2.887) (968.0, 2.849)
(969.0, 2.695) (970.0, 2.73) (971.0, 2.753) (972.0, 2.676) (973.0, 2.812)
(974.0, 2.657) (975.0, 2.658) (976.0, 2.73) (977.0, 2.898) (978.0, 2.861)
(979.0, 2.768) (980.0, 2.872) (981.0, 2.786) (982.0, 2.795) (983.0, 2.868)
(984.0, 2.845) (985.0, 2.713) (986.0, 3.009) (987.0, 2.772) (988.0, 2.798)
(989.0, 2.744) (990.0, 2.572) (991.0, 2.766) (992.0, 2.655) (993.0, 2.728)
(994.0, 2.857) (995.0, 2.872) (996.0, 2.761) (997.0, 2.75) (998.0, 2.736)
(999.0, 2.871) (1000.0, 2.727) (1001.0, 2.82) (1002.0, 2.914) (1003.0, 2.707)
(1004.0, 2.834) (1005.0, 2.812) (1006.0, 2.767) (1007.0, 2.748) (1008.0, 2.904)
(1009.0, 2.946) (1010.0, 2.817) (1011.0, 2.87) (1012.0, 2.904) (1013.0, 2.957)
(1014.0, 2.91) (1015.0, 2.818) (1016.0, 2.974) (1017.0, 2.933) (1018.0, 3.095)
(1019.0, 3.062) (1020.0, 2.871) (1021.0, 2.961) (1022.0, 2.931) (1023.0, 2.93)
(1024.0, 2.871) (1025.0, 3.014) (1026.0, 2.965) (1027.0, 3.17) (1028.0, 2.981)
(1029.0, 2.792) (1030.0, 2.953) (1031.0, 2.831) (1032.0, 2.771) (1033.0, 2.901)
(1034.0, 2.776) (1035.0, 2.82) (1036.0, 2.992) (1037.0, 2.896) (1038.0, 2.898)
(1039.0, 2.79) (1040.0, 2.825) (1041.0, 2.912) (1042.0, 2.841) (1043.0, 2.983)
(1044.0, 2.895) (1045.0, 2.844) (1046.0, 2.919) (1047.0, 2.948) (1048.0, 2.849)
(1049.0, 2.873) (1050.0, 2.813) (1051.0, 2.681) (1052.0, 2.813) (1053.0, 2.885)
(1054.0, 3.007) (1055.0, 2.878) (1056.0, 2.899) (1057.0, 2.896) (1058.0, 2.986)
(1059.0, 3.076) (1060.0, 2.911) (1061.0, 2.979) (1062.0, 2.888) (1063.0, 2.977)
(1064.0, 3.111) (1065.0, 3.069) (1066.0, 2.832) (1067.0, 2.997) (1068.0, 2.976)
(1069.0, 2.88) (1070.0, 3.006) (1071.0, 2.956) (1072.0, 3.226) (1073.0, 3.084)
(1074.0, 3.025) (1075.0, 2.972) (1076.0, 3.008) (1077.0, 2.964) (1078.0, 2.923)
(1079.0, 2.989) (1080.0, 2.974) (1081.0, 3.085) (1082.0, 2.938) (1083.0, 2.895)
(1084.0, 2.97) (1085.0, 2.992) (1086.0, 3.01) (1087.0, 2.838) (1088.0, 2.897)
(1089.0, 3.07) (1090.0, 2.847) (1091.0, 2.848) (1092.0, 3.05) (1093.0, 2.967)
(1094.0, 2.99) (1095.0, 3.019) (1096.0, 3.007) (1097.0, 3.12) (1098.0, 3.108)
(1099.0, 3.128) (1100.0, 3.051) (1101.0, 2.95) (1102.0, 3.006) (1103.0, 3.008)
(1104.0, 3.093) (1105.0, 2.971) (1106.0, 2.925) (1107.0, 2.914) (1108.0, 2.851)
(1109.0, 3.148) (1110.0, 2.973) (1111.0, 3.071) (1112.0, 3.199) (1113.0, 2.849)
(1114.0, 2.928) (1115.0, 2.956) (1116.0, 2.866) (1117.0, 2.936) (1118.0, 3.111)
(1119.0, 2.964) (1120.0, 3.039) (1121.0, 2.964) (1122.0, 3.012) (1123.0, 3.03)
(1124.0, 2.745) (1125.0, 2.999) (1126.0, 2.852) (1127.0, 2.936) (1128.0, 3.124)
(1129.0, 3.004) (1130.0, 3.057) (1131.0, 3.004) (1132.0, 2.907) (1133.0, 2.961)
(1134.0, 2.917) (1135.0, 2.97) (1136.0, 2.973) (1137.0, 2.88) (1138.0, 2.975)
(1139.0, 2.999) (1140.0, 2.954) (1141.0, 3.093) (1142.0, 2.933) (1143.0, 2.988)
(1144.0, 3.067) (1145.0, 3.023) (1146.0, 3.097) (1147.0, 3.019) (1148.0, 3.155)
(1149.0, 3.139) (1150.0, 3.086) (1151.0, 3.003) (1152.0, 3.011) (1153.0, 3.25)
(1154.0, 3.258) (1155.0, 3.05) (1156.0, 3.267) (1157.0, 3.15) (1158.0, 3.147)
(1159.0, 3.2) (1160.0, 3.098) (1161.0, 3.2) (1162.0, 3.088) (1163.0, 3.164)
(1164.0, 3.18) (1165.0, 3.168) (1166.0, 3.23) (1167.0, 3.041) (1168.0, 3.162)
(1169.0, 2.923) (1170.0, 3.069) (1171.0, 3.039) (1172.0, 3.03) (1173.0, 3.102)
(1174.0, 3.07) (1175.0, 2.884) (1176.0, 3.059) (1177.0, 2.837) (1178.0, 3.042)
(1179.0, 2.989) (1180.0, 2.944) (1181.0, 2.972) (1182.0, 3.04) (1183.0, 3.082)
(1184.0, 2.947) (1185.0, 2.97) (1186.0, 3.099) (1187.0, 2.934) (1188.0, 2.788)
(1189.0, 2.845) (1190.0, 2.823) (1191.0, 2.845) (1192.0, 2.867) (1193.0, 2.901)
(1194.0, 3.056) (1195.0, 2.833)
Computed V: 0.87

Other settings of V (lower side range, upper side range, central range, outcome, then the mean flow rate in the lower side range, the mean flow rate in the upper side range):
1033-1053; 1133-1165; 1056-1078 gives -0.6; 2.86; 3.07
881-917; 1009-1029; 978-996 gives 0.7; 2.81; 2.95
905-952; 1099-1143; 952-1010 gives 2.3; 2.86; 2.98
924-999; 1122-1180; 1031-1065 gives 0.3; 2.82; 3.04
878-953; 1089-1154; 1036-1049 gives 0.2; 2.85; 3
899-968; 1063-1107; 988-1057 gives 1.5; 2.83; 2.99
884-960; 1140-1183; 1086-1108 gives 0.2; 2.84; 3.08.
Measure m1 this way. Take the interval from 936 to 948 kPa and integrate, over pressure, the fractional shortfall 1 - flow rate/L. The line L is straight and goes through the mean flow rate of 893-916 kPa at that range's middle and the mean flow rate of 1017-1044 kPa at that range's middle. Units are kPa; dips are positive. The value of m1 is -0.5 kPa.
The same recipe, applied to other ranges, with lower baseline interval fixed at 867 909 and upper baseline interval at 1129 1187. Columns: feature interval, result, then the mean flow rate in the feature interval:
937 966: 0.2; 2.85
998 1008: 0.4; 2.8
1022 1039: 0.2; 2.91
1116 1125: 0.1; 2.97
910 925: 0.0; 2.84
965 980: 0.6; 2.77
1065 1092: 0.1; 2.97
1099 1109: 0.0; 2.99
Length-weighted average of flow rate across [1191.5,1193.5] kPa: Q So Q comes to 2.88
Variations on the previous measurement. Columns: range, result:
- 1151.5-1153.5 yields 3.13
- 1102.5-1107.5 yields 2.98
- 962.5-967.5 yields 2.77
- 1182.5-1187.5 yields 3.01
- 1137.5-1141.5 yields 3.01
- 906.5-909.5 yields 2.74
